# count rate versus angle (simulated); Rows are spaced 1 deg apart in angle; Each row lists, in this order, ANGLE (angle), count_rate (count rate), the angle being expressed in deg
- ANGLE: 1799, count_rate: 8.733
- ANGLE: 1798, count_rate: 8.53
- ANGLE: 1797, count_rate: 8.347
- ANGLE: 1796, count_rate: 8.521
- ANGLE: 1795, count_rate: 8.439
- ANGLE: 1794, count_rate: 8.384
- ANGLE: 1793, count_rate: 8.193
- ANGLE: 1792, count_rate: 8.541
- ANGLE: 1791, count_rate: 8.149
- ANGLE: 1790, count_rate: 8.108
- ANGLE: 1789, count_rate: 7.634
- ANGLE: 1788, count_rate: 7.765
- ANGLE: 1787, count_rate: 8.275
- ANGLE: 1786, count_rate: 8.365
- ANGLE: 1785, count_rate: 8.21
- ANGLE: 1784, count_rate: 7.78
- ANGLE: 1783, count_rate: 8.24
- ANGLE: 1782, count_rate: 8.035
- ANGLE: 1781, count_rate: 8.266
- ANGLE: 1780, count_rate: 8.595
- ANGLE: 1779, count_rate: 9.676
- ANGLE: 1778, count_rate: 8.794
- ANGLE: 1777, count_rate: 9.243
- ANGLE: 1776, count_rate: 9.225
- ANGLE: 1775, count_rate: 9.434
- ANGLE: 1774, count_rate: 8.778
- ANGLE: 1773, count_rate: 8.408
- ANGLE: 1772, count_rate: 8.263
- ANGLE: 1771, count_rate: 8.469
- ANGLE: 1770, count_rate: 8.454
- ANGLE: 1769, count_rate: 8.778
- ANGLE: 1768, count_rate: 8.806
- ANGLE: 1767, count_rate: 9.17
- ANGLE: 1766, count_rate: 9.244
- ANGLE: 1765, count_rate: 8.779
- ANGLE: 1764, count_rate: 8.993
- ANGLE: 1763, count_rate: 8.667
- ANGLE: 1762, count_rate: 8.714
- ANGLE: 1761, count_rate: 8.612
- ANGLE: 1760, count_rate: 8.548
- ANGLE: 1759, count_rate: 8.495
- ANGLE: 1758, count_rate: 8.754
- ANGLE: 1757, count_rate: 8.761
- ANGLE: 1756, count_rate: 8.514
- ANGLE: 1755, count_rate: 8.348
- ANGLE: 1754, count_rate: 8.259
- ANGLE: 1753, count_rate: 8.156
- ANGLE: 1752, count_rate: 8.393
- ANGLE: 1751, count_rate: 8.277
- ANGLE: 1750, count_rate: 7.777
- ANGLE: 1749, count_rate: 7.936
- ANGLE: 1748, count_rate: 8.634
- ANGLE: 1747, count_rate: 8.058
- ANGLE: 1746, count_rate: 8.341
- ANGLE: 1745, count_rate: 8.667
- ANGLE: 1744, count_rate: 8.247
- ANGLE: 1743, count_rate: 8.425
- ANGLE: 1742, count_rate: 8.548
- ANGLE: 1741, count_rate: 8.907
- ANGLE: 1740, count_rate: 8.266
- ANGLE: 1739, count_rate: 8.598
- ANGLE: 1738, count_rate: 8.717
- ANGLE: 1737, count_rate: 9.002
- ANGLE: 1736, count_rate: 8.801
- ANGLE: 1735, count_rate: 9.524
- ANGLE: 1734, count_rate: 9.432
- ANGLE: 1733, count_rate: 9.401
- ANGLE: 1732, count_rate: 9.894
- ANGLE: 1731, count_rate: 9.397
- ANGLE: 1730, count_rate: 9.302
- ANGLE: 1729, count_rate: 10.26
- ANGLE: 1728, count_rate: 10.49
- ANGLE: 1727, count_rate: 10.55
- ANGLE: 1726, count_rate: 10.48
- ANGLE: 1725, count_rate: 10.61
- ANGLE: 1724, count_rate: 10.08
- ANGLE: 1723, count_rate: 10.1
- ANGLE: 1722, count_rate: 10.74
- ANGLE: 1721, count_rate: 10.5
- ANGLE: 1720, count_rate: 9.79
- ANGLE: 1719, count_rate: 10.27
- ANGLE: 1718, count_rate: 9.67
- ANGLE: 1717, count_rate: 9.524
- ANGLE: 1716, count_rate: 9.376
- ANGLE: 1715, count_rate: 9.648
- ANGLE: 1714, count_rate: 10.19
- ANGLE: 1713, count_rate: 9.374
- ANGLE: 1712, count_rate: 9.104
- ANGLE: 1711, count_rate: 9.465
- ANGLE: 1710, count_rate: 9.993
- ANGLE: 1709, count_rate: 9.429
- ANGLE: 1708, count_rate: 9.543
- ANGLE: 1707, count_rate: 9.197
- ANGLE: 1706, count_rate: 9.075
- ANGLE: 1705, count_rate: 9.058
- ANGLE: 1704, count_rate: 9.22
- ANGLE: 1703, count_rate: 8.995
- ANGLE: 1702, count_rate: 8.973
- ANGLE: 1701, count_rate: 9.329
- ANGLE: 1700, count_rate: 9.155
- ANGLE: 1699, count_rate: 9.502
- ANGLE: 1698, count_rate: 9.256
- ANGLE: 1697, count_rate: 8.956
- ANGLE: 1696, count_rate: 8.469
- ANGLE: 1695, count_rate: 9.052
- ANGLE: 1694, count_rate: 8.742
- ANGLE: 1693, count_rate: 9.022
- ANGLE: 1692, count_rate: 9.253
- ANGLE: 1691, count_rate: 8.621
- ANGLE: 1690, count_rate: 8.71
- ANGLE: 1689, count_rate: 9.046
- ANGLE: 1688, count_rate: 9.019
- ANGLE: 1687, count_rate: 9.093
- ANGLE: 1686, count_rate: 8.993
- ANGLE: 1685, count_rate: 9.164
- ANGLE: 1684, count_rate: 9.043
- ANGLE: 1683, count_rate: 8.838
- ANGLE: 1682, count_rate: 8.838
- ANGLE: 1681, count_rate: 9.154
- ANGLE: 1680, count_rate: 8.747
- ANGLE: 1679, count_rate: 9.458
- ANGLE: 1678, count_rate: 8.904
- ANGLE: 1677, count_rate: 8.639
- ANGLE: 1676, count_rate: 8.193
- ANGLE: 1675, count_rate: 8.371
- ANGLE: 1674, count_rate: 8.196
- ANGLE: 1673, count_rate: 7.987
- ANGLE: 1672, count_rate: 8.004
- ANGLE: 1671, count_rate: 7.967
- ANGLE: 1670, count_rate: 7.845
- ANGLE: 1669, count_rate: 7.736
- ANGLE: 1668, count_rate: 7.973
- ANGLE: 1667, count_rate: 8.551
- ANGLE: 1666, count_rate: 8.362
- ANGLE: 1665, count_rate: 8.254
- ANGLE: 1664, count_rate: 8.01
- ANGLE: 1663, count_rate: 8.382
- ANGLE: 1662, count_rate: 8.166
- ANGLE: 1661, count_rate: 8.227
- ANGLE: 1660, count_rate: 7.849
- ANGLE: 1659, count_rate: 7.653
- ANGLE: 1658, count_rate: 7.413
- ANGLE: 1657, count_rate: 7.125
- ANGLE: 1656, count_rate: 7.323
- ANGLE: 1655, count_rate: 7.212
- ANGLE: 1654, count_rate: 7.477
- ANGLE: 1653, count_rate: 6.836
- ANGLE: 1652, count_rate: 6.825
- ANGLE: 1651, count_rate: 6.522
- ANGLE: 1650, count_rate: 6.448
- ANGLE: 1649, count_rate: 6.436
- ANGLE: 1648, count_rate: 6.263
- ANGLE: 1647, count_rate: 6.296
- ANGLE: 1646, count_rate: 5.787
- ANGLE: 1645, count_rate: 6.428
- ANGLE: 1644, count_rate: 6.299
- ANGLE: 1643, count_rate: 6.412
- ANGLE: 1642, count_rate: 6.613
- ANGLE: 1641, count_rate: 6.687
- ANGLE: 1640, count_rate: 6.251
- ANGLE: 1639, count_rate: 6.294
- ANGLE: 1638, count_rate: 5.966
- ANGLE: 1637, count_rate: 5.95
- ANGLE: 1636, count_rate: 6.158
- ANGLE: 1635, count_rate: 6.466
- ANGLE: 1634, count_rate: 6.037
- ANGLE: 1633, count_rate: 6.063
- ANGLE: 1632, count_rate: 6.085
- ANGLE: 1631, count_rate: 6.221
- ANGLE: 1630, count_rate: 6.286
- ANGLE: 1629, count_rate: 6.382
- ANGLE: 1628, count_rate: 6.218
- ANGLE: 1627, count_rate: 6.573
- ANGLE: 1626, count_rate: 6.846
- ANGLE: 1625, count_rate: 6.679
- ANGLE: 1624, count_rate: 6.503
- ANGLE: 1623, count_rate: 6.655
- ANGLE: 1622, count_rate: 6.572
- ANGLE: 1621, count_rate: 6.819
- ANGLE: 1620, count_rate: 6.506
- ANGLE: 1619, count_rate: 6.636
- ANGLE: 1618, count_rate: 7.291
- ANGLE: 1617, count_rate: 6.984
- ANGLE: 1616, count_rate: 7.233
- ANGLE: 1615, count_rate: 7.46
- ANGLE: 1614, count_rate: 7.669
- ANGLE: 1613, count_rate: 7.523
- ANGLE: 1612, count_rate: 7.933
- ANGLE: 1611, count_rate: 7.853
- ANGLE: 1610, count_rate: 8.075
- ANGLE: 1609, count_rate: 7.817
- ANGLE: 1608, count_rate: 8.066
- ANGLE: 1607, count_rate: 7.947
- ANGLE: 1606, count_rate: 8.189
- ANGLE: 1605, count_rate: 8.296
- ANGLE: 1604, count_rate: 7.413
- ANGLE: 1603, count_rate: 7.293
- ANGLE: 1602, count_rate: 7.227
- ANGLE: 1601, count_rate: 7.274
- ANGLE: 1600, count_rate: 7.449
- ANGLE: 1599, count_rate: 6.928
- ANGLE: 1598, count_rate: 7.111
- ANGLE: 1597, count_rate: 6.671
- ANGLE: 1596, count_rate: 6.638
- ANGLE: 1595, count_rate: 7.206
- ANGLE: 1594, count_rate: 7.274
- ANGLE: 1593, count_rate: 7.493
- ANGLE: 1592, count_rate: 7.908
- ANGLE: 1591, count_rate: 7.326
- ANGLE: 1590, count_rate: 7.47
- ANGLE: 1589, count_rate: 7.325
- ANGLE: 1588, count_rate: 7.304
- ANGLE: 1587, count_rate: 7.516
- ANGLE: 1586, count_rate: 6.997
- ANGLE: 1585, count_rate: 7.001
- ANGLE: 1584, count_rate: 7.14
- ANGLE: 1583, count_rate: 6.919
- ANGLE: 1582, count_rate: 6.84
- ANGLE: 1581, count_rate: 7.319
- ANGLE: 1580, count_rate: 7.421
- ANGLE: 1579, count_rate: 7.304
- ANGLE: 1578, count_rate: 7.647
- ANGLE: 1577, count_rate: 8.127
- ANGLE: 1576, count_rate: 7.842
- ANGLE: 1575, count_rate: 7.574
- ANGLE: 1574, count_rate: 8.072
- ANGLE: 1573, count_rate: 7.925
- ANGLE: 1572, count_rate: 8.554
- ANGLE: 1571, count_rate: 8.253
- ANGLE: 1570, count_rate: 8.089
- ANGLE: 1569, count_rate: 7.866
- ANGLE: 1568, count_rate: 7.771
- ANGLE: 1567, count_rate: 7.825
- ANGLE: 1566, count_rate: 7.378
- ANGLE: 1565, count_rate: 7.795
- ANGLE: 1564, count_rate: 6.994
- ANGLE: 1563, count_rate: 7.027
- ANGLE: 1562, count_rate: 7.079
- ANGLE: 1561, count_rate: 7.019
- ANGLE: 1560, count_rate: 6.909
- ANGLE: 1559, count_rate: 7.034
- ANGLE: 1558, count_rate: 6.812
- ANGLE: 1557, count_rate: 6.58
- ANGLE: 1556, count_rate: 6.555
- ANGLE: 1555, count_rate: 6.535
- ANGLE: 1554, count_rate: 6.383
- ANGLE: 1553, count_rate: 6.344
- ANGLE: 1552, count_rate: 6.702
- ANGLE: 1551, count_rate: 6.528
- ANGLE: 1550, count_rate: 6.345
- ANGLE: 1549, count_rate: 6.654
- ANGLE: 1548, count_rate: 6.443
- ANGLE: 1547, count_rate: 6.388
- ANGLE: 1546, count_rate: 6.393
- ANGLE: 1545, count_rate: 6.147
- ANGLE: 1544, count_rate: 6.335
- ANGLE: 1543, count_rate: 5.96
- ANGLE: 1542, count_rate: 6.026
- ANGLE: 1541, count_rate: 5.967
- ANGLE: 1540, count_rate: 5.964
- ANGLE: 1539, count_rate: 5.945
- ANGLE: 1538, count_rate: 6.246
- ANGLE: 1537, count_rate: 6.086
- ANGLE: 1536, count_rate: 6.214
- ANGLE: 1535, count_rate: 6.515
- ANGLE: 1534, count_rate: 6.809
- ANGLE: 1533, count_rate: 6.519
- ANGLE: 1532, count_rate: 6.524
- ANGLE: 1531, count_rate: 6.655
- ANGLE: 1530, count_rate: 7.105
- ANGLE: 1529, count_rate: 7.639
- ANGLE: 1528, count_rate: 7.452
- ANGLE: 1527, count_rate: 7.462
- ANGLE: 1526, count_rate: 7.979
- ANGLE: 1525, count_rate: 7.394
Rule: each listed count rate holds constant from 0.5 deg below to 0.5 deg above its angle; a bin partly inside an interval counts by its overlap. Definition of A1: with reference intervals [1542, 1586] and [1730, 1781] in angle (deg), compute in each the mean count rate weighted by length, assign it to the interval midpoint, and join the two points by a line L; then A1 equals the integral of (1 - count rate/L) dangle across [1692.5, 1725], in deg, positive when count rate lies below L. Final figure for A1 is -4.5 deg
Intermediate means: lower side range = 7.1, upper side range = 8.72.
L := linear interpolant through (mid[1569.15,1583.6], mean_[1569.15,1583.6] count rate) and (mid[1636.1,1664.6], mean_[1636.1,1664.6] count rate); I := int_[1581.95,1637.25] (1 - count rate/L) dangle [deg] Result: 2.0 deg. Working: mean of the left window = 7.71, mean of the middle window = 7.07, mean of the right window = 6.89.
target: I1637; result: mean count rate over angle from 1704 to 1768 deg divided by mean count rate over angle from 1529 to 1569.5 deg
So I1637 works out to 1.37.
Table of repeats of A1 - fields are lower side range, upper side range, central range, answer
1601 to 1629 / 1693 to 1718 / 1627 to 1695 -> 6.0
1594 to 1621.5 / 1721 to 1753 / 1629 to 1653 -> 4.7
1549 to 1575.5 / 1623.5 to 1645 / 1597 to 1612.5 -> -2.2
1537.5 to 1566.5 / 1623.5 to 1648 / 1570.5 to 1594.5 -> -3.9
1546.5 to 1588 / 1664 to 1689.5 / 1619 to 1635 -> 3.0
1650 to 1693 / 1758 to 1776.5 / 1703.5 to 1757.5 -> -4.3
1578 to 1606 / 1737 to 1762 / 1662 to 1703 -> -3.8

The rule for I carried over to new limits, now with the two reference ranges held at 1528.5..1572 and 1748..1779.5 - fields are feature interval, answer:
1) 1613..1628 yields 1.0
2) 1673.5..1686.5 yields -1.5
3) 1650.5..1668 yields 0.2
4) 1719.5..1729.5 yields -2.5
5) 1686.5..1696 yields -1.1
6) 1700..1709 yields -1.2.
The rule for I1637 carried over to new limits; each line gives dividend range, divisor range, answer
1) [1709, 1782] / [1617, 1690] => 1.23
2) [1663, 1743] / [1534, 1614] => 1.28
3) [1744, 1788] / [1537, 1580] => 1.23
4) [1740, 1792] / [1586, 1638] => 1.20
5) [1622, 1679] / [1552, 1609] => 0.97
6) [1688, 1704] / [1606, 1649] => 1.34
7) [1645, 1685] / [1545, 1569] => 1.14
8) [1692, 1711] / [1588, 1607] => 1.24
